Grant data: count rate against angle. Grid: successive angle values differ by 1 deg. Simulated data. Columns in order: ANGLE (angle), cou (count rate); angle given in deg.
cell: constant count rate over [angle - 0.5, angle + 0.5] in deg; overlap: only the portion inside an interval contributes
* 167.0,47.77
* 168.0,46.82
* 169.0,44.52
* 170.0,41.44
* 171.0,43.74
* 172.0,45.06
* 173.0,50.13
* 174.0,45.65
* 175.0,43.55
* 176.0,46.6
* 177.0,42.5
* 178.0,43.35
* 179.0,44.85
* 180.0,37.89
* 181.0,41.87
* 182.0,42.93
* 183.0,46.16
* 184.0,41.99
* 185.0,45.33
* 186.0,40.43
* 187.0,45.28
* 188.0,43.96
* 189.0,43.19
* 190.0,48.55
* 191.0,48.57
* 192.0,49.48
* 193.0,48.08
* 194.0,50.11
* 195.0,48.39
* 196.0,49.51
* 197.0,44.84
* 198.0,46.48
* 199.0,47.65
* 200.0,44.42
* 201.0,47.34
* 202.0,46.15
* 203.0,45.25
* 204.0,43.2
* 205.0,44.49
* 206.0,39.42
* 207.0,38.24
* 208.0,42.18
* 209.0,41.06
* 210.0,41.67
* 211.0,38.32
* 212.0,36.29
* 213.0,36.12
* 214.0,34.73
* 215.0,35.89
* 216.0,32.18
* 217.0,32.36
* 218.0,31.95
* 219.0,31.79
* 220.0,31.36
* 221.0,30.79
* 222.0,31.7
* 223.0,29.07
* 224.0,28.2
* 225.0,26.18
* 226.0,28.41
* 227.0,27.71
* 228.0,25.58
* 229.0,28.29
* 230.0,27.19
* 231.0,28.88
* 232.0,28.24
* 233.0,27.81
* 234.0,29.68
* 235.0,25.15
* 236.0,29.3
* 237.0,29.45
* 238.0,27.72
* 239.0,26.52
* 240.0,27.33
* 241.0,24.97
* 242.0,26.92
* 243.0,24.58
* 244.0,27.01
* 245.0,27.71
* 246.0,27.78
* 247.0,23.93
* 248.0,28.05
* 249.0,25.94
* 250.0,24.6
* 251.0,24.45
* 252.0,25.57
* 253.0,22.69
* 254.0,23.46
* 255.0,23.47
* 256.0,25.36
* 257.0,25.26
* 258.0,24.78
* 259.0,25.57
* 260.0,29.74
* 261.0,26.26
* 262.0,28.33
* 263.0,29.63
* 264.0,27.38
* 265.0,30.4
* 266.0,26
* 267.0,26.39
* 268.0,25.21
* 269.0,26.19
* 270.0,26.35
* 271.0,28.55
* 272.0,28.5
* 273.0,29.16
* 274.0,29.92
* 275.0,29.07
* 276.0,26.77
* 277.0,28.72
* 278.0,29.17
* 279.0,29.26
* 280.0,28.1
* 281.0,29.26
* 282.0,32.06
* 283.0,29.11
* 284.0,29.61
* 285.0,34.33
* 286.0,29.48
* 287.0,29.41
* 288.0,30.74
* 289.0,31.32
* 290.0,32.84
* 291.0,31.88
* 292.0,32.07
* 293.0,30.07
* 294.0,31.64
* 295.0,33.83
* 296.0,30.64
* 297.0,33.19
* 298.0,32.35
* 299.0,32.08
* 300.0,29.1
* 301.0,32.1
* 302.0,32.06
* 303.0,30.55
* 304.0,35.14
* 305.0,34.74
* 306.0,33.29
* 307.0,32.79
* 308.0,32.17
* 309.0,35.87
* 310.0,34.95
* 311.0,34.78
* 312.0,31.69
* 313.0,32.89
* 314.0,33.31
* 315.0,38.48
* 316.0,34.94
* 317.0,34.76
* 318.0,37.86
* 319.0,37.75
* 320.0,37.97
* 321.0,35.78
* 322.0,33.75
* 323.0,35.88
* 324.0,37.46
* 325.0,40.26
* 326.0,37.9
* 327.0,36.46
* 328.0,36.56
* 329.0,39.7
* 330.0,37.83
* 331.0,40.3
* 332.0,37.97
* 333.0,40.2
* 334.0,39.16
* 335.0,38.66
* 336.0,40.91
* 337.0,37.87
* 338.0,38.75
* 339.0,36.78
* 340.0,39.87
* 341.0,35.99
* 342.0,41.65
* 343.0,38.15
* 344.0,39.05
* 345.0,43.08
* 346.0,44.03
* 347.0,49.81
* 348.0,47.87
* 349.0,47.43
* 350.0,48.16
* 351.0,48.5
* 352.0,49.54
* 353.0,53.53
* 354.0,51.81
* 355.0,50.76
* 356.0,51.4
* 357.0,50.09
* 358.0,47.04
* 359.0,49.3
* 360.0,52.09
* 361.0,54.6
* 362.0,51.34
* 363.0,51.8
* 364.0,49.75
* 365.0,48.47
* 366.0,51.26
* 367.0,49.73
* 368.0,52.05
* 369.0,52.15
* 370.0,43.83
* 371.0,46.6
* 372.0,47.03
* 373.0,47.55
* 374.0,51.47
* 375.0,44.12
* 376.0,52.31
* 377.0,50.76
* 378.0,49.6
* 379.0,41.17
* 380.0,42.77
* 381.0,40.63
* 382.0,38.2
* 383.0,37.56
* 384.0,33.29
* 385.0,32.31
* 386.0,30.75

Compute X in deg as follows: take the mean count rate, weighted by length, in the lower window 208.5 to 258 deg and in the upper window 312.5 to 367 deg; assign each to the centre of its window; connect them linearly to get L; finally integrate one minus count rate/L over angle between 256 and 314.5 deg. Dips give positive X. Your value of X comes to 8.9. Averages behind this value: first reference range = 28.9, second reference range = 42.6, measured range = 30.2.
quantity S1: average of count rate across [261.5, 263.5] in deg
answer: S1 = 29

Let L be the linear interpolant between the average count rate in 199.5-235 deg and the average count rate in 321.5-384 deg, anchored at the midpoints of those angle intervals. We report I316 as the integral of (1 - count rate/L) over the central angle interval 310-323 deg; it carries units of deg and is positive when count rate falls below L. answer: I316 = 2.0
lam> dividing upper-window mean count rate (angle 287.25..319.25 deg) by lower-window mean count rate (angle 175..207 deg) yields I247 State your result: 0.74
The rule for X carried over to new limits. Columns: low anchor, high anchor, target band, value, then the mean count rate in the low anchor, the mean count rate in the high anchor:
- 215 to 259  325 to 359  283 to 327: 4.69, 27.5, 43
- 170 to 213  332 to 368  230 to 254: 9.72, 44.3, 45.9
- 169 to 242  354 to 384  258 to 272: 4.85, 38.3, 47.9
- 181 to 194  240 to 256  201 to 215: -0.70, 45.4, 25.5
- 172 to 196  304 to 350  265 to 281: 5.02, 45.3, 38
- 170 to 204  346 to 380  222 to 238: 6.31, 45.3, 49.3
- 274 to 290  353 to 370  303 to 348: 4.12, 29.9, 50.7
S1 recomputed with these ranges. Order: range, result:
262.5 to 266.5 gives 28.4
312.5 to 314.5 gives 33.1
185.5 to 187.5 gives 42.9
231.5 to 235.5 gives 27.7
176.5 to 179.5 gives 43.6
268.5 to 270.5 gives 26.3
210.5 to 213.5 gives 36.9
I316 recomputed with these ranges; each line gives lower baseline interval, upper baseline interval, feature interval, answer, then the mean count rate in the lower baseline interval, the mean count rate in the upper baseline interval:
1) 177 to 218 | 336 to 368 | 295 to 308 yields 3.74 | 42.8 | 46.7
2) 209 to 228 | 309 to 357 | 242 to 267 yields 6.29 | 32.5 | 40.3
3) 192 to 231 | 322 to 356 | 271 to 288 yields 4.45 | 37.7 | 41.9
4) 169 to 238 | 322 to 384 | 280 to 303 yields 5.99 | 39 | 44.5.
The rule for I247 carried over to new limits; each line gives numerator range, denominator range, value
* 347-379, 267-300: 1.66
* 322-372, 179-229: 1.12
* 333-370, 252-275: 1.73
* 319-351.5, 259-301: 1.35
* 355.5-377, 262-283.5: 1.75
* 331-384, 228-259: 1.73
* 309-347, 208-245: 1.24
